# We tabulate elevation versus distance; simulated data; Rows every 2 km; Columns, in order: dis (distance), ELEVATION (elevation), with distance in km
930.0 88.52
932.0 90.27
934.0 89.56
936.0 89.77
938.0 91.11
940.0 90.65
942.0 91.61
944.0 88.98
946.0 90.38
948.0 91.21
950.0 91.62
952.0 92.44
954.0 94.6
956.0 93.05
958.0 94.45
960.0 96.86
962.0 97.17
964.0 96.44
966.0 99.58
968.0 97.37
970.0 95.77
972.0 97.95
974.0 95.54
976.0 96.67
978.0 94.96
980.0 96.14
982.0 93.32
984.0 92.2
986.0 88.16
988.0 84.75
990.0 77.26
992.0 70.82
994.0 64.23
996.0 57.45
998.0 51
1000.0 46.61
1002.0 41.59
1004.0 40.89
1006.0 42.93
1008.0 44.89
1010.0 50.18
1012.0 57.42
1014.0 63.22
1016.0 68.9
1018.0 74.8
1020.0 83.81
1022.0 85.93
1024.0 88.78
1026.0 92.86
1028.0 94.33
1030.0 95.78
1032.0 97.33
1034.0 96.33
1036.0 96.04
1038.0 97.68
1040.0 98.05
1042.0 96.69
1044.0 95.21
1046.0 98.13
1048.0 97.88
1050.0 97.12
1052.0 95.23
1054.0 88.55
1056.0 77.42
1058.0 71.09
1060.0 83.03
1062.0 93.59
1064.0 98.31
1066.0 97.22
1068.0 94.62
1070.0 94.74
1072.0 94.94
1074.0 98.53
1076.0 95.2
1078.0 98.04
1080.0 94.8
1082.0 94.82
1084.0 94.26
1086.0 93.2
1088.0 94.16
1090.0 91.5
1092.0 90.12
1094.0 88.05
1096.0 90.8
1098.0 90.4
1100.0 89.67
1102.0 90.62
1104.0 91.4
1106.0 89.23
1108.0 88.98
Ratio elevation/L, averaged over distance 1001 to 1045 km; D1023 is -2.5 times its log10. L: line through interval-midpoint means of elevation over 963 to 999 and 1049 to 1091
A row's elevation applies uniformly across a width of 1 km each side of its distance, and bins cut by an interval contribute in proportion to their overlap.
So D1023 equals 0.155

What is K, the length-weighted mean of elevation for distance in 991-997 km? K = 64.2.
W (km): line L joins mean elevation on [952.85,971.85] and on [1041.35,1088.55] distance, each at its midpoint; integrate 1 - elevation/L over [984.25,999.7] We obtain 4.0 km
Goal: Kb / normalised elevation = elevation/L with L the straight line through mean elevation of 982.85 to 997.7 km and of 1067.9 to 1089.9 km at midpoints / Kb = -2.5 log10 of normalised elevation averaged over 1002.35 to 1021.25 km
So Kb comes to 0.349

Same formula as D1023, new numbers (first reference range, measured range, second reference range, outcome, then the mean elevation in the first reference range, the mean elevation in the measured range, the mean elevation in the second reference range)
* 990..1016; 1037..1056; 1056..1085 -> -0.21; 54.2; 95.1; 92.5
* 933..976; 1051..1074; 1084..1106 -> 0.02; 93.7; 90.3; 91.1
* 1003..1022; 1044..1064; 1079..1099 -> -0.16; 60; 89.9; 92.2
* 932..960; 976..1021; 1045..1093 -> 0.33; 91.6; 68.2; 92.8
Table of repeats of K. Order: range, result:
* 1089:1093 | 90.8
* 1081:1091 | 93.6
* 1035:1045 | 96.7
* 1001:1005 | 41.2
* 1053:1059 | 79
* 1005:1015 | 51.7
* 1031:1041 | 97.1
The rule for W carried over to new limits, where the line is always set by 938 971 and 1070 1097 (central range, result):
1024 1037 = -0.2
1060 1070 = -0.1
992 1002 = 4.1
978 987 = 0.1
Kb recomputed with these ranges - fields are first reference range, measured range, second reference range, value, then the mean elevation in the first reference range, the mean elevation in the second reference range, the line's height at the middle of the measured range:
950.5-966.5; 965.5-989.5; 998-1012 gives -0.25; 95.3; 45.9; 75.1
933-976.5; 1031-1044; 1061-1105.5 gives -0.04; 93.7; 93.5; 93.6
